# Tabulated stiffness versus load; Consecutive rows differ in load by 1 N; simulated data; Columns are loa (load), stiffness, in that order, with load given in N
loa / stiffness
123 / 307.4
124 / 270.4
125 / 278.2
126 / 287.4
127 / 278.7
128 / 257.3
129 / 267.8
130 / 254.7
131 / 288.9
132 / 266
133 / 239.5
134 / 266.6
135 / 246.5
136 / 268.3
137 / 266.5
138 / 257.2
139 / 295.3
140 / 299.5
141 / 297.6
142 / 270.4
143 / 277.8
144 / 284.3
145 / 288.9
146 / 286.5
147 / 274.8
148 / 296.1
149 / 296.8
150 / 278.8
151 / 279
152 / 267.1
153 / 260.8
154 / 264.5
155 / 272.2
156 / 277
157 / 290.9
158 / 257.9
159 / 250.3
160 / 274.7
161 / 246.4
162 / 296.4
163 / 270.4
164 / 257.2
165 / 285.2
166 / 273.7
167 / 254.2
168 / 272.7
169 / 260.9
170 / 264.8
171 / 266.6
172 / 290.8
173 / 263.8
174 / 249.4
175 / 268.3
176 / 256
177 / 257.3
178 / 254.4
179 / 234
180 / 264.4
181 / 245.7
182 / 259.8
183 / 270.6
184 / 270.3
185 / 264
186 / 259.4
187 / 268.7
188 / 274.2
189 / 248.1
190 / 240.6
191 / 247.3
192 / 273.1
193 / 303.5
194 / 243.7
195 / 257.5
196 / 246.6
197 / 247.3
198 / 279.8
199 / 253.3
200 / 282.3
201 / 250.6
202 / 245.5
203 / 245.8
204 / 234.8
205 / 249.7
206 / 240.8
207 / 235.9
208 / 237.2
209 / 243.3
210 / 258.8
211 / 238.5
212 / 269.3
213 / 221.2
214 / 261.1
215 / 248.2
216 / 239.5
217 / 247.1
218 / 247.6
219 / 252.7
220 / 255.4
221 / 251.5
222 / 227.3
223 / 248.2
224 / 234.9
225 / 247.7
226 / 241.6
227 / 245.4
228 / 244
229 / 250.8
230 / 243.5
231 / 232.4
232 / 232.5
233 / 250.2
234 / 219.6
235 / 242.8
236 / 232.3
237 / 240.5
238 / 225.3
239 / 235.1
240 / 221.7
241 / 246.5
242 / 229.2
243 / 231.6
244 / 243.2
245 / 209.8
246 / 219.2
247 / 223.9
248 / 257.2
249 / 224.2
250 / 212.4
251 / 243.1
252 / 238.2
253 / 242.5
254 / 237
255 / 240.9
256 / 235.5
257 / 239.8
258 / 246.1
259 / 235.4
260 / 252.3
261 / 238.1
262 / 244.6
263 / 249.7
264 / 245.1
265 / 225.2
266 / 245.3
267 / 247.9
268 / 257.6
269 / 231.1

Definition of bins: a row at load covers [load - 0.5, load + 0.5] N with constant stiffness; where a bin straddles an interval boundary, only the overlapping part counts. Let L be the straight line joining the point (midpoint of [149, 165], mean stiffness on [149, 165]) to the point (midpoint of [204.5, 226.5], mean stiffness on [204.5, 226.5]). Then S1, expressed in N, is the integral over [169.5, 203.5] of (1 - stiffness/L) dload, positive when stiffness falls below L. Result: -0.3 N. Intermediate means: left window 271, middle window 260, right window 245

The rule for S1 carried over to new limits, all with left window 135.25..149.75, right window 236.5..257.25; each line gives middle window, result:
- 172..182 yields 0.3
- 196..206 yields 0.1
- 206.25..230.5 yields 0.1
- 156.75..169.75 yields 0.2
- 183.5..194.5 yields -0.1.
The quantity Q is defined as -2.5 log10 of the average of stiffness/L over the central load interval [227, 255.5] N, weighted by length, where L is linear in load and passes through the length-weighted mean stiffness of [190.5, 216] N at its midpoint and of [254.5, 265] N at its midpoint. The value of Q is 0.048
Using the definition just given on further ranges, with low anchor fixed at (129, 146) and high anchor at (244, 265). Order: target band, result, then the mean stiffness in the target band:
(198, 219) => 0.01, 248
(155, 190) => -0.01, 264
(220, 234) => 0.01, 242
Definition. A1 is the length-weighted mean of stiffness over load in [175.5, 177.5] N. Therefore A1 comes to 257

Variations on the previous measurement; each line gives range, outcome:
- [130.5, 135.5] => 262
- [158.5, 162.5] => 267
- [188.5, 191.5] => 245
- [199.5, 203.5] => 256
